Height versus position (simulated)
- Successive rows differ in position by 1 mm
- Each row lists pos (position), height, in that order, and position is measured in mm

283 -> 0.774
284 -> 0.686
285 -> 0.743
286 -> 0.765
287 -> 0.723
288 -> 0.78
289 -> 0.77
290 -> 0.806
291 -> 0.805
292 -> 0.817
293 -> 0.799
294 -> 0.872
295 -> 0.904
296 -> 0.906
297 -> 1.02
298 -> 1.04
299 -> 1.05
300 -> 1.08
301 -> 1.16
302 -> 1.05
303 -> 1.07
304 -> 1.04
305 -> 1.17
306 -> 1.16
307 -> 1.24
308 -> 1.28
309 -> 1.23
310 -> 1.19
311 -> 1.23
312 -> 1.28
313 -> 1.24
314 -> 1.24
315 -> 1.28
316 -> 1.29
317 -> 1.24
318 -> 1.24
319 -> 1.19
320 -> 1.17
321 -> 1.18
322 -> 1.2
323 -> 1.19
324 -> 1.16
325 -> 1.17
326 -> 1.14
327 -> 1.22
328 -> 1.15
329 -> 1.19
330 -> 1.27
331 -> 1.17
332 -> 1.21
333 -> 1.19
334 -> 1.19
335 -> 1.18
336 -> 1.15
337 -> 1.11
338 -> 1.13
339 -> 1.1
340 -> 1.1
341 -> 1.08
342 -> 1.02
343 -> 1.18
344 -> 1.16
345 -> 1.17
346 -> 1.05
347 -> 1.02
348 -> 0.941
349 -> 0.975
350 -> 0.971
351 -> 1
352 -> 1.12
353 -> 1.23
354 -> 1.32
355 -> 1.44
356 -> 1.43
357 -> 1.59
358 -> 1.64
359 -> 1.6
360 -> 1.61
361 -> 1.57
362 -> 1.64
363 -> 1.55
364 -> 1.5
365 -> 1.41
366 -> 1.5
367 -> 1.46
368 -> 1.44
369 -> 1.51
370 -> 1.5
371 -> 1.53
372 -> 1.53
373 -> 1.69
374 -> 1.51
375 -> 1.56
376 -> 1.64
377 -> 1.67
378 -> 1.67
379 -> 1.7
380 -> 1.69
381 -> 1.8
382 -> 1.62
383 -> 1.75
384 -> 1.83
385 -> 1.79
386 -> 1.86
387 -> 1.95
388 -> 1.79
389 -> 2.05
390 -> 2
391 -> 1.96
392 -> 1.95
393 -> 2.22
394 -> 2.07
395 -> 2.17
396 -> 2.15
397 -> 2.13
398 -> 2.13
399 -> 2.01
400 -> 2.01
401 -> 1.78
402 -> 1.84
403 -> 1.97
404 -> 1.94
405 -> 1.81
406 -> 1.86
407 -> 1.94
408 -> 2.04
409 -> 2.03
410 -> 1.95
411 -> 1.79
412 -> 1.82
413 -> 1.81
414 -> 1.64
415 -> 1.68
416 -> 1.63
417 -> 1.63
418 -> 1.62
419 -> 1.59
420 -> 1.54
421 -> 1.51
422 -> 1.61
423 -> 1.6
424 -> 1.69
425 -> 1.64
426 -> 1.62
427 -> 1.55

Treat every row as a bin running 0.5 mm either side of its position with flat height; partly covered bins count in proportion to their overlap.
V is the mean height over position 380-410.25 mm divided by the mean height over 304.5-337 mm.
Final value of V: 1.6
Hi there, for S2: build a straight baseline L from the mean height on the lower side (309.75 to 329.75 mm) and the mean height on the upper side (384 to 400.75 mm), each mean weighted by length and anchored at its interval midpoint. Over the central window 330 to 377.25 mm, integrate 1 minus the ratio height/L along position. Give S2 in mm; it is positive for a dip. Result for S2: 7.9 mm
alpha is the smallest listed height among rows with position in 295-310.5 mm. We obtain 0.904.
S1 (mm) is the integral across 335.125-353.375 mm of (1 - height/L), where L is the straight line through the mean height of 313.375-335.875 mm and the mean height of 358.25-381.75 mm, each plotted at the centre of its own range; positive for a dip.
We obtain 3.7 mm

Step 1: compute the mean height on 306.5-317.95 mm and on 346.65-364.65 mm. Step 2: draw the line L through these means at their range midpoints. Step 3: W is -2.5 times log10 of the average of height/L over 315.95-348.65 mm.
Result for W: 0.12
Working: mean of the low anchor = 1.25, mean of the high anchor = 1.34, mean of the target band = 1.15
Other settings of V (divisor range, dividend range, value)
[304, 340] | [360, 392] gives 1.40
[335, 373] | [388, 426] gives 1.42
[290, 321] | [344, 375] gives 1.25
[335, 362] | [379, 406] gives 1.57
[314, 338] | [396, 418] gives 1.57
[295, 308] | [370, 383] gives 1.51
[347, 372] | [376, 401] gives 1.37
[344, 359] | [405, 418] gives 1.49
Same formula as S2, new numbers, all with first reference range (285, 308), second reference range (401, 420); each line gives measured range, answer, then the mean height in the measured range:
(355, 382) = -1.48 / 1.57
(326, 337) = 0.28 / 1.19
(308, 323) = -1.80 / 1.23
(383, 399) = -3.24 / 2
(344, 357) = 1.95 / 1.16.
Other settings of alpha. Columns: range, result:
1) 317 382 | 0.941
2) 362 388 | 1.41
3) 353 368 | 1.23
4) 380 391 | 1.62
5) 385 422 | 1.51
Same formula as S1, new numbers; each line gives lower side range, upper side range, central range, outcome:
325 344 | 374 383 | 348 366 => 0.5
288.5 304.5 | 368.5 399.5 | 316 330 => 0.2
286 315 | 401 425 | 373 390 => -2.1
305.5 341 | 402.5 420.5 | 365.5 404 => -4.4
